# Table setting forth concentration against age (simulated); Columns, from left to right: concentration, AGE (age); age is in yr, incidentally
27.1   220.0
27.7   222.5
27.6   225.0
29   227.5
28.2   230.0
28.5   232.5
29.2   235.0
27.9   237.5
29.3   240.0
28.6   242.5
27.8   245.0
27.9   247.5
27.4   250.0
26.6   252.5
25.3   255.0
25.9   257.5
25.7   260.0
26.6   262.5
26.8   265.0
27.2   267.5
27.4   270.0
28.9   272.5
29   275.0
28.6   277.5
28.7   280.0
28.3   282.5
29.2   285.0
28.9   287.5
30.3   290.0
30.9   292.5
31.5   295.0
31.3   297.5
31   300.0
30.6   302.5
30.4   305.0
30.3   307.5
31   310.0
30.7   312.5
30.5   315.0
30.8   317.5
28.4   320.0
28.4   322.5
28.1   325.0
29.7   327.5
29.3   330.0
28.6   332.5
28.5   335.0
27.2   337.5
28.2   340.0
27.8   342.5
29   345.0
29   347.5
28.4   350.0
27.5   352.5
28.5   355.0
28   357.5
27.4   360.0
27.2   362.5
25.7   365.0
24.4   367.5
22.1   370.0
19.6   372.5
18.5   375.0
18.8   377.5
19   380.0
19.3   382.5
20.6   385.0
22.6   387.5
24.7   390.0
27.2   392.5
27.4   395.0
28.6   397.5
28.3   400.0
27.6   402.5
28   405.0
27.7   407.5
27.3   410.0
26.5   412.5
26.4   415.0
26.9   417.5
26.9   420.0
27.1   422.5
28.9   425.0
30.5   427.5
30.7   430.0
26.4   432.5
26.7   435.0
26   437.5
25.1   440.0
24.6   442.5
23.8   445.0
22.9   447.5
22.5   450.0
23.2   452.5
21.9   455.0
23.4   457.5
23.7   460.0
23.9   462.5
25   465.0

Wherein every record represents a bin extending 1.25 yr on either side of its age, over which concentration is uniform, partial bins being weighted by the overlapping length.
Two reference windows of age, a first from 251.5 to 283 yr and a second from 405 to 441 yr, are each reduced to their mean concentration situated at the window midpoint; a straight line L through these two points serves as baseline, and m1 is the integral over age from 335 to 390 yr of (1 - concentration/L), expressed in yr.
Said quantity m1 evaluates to 5.2 yr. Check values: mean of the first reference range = 27.3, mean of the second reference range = 27.4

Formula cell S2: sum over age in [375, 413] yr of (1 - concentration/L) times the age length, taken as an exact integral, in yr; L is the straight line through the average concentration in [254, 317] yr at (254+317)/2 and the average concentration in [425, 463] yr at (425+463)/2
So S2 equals 2.4 yr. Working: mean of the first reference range 29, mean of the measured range 24.7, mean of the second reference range 25.2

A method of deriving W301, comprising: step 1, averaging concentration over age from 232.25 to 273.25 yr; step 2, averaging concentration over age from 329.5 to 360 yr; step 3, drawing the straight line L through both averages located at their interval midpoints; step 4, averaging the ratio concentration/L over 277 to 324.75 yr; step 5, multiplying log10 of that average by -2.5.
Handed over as -0.08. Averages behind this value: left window 27.4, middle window 30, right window 28.3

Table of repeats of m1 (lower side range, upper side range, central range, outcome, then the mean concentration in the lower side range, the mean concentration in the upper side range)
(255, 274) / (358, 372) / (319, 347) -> -3.0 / 26.8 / 25.2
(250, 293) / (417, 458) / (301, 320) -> -2.2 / 27.8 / 25.8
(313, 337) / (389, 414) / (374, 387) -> 3.9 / 29.1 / 27.3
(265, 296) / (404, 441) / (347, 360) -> 0.0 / 29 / 27.4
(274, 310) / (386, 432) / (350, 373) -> 2.0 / 30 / 27.4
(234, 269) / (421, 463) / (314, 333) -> -1.9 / 27.3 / 25.4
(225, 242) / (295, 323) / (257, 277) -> 1.4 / 28.6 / 30.4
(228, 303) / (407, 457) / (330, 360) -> -1.1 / 28.4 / 26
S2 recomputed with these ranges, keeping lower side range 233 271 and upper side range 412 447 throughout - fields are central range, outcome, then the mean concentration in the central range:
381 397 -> 1.86 yr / 23.8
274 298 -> -2.11 yr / 29.6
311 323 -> -1.21 yr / 29.9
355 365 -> -0.15 yr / 27.4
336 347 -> -0.43 yr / 28.1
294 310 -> -2.16 yr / 30.9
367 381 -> 3.51 yr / 20.2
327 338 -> -0.65 yr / 28.7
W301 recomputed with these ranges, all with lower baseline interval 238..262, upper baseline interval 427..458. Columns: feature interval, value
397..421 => -0.08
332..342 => -0.07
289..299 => -0.16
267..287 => -0.06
